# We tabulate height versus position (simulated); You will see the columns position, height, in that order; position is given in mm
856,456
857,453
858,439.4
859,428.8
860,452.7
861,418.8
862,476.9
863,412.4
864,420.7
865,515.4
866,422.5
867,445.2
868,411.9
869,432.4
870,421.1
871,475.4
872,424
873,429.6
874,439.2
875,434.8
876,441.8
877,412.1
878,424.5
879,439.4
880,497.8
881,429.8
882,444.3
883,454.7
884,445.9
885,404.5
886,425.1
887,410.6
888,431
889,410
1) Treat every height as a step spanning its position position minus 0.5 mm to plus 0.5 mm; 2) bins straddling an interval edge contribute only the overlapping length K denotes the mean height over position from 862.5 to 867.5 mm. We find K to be 443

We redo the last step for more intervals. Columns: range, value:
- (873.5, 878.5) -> 430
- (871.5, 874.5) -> 431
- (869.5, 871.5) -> 448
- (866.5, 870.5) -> 428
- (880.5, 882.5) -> 437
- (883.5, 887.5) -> 422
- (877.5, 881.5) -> 448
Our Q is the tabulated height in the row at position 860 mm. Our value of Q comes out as 452.7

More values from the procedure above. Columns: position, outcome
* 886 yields 425.1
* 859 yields 428.8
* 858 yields 439.4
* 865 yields 515.4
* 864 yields 420.7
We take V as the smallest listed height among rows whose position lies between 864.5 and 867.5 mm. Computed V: 422.5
